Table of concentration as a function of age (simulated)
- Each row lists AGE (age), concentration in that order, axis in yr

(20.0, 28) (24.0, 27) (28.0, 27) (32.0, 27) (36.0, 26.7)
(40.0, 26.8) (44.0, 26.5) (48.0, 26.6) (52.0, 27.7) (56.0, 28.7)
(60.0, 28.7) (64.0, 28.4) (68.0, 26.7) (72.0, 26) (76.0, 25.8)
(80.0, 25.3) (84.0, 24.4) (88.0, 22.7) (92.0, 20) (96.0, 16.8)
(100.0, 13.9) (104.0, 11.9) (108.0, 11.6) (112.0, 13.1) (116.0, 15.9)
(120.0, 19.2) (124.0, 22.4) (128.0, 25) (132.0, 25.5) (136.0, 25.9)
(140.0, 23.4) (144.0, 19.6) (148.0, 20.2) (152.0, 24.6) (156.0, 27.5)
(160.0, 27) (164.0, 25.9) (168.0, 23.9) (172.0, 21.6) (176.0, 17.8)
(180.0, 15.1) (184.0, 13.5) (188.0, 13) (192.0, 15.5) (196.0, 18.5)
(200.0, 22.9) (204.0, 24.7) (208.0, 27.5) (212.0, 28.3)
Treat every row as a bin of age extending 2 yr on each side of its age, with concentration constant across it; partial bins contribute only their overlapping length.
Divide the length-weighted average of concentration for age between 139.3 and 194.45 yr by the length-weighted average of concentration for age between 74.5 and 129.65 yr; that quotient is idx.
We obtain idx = 1.08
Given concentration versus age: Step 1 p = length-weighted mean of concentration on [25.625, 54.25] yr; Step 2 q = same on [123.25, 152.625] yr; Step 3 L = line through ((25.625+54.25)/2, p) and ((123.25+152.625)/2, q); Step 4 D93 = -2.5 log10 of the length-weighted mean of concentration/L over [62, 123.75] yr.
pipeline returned 0.24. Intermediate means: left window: 26.9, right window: 23.3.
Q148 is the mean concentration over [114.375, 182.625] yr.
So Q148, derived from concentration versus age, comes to 22.3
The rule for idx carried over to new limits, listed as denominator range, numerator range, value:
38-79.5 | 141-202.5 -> 0.76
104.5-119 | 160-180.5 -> 1.59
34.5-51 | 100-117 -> 0.49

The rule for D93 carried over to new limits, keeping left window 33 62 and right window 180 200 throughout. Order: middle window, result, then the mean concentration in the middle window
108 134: 0.09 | 19.5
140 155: -0.15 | 22.1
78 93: 0.05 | 23.3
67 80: -0.03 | 26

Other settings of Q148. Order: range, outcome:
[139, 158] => 23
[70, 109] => 20.1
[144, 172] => 24.2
